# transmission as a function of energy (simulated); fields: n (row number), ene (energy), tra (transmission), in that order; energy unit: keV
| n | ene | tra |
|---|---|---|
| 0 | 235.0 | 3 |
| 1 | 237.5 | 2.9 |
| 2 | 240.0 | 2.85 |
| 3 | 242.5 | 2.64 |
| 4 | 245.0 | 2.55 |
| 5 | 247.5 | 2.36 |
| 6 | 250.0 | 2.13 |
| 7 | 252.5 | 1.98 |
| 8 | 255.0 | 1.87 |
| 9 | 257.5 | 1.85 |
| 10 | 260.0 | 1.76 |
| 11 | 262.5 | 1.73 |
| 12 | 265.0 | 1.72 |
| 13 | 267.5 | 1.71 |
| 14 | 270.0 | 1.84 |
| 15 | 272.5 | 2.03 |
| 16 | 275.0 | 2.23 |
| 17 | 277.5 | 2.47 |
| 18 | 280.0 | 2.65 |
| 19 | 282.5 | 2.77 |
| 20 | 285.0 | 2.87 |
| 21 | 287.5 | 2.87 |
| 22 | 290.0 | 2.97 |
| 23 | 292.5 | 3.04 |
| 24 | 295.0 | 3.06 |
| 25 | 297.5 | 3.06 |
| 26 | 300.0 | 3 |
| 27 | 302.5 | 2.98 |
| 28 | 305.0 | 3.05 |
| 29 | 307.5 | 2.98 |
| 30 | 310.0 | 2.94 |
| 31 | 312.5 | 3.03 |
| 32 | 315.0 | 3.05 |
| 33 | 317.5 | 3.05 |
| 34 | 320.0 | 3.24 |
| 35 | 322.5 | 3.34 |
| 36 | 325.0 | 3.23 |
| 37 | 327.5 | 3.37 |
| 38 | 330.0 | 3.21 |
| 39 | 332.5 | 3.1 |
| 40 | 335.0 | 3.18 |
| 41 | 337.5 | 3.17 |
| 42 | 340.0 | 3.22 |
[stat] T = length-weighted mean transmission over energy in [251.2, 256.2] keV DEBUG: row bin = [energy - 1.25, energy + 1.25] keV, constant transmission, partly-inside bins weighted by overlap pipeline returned 1.93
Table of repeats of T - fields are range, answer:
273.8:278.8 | 2.35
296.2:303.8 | 3.01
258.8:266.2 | 1.74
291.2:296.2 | 3.05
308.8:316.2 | 3.01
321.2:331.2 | 3.29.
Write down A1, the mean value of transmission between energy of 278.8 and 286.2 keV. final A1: 2.76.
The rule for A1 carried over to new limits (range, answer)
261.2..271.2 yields 1.75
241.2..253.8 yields 2.33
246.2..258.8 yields 2.04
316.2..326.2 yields 3.21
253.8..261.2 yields 1.83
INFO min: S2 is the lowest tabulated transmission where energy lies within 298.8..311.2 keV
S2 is 2.94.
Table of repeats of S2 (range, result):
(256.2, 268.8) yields 1.71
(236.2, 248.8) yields 2.36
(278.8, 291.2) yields 2.65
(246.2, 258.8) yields 1.85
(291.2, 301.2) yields 3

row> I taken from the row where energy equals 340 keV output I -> 3.22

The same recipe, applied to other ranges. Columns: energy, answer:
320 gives 3.24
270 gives 1.84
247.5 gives 2.36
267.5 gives 1.71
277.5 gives 2.47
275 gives 2.23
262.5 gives 1.73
